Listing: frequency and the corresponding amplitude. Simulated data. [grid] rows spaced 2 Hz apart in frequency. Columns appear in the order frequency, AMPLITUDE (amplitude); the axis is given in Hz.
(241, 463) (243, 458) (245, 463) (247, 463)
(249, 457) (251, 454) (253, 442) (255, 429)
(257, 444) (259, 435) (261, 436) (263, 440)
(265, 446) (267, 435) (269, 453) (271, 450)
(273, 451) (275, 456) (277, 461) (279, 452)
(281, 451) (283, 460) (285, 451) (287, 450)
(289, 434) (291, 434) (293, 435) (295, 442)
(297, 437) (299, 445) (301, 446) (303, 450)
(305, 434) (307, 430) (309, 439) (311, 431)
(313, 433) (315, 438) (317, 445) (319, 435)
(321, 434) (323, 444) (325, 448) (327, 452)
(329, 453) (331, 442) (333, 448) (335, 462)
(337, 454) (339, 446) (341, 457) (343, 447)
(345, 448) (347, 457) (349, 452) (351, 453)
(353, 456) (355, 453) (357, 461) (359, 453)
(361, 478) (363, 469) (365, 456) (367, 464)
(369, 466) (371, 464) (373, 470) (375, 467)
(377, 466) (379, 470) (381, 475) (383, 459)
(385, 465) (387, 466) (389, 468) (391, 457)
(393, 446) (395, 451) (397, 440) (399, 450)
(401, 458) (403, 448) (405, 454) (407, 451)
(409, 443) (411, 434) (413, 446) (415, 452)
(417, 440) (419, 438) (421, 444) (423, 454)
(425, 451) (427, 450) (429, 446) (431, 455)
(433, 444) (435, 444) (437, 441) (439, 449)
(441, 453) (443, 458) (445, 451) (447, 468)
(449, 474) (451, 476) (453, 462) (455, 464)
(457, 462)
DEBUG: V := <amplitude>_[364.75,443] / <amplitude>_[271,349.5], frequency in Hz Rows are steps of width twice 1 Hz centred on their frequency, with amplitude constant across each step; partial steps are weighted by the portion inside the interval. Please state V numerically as 1.02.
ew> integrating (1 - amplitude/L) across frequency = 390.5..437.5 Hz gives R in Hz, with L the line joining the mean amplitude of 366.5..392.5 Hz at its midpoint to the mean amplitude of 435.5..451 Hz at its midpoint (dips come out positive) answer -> 1.4 Hz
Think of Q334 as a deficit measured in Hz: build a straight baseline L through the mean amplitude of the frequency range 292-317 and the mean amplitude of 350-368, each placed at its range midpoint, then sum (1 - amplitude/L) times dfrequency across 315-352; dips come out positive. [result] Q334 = 0.1 Hz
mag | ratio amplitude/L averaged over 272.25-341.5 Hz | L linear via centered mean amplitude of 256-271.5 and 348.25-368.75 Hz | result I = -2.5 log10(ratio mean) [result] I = 0.01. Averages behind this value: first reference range 442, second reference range 460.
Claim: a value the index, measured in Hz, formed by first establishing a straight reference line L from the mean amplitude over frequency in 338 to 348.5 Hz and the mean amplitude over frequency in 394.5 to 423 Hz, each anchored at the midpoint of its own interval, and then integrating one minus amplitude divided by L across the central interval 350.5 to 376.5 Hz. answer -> -0.7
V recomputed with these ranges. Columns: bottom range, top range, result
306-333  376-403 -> 1.04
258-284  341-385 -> 1.03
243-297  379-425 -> 1.01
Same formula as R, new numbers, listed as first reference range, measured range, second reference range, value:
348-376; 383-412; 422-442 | 0.2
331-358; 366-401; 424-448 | -0.7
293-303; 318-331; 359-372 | 0.2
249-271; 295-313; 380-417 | 0.3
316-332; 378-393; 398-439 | -0.6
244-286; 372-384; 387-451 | -0.5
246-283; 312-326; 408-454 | 0.3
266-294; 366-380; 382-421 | -0.5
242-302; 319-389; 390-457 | -1.2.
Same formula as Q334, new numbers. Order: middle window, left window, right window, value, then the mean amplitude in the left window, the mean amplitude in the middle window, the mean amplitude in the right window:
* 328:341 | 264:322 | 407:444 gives -0.20 Hz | 443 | 451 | 447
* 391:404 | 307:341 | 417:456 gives 0.02 Hz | 444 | 449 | 453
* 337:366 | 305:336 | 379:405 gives -0.48 Hz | 442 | 456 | 457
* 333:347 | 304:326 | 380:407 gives -0.28 Hz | 437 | 452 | 456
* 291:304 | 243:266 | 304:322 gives -0.10 Hz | 447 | 442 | 435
